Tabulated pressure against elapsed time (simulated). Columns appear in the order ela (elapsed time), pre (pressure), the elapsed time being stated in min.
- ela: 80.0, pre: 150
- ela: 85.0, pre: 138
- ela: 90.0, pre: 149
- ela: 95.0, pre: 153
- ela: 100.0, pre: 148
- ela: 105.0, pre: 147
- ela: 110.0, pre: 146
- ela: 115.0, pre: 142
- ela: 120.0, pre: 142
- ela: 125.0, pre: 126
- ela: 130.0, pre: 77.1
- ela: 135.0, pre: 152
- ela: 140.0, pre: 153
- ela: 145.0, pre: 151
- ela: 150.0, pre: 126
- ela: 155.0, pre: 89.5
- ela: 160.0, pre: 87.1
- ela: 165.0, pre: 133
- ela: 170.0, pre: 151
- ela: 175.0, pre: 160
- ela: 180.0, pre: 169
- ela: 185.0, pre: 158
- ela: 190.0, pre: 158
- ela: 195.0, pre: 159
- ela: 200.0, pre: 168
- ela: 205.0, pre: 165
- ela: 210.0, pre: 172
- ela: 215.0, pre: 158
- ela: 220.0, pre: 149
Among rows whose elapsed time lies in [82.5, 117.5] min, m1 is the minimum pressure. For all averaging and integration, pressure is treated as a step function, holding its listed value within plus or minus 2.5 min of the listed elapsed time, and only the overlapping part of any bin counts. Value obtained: 138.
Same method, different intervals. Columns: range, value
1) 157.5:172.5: 87.1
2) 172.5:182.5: 160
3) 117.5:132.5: 77.1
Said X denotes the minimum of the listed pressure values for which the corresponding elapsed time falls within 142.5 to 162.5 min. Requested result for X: 87.1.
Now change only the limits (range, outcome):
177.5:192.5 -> 158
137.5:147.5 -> 151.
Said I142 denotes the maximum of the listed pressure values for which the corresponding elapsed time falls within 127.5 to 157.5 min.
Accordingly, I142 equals 153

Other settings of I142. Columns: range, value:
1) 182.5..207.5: 168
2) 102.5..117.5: 147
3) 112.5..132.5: 142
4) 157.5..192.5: 169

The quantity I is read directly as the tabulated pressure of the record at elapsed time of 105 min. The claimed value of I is 147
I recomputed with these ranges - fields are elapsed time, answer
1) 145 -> 151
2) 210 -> 172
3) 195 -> 159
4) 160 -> 87.1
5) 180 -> 169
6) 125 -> 126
